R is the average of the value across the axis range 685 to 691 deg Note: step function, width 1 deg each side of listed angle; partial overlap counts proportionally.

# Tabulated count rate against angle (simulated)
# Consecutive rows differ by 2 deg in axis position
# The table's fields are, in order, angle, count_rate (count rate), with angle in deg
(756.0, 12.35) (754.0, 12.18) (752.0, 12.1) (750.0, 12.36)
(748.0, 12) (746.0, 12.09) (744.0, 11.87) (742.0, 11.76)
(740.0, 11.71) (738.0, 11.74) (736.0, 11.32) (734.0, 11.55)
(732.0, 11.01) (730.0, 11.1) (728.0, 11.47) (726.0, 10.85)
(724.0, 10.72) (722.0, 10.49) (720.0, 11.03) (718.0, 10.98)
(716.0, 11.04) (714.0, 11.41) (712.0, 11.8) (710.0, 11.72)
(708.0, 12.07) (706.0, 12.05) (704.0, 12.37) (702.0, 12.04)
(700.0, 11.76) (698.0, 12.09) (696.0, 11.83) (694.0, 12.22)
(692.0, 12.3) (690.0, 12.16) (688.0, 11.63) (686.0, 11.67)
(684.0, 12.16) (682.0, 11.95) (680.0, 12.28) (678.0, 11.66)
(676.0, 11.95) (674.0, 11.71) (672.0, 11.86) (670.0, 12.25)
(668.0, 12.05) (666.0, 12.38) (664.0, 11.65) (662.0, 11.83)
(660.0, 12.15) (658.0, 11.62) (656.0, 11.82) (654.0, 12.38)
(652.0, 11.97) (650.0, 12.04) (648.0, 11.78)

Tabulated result 11.8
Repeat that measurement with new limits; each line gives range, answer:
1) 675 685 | 12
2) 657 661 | 11.9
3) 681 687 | 11.9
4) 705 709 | 12.1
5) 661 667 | 12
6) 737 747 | 11.8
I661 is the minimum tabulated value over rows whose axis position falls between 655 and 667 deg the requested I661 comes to 11.62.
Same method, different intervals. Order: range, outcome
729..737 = 11.01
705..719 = 10.98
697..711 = 11.72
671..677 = 11.71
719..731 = 10.49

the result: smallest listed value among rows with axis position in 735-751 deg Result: 11.32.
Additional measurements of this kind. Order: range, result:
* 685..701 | 11.63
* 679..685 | 11.95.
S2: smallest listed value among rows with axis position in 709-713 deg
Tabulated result 11.72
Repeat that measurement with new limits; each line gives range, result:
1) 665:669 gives 12.05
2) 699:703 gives 11.76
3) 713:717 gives 11.04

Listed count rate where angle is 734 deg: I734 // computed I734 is 11.55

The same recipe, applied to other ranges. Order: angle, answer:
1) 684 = 12.16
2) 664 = 11.65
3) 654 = 12.38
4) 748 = 12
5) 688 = 11.63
